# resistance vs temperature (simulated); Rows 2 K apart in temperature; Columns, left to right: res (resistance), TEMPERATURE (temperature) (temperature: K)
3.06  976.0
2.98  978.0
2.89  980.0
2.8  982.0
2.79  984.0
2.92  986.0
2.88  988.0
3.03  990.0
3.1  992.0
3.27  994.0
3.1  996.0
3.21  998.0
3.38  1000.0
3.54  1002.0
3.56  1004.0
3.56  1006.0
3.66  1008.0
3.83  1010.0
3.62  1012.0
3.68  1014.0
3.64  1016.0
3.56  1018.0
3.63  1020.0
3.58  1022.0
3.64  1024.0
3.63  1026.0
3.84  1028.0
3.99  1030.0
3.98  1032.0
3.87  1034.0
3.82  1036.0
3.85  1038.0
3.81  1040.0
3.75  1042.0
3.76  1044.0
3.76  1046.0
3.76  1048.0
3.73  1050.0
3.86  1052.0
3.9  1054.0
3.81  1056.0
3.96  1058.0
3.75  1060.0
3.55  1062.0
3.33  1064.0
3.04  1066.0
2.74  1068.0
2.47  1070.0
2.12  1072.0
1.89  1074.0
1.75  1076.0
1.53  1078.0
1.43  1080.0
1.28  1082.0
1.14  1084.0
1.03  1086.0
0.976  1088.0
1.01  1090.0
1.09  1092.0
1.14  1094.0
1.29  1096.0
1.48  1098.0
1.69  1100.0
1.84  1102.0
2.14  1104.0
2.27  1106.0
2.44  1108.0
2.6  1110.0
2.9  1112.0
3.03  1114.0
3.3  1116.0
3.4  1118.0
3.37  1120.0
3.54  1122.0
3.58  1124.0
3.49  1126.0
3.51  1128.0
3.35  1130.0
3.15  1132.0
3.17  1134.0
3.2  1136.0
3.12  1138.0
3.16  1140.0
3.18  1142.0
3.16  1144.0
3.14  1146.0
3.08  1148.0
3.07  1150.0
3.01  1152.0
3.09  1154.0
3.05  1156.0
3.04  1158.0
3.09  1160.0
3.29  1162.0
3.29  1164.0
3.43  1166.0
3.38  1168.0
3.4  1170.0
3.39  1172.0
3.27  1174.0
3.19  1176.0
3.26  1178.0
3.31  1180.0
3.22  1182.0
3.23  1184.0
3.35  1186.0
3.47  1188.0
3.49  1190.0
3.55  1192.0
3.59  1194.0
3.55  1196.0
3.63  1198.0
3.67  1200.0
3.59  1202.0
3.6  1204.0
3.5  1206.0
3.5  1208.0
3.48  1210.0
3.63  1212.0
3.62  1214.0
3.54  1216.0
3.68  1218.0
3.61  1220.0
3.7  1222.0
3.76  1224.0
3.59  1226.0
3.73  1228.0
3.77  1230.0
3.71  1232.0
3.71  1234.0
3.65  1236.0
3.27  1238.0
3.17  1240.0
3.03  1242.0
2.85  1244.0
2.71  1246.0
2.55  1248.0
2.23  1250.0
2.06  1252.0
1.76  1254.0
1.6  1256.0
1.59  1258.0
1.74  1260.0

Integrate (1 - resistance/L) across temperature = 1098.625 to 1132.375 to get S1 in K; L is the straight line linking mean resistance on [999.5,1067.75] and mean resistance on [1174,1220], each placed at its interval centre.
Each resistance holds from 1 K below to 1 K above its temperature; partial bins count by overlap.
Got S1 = 6.4 K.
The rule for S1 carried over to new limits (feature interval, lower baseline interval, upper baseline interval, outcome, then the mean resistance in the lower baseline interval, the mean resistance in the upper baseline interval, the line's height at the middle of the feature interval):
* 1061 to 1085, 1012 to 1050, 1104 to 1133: 8.8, 3.75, 3.1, 3.44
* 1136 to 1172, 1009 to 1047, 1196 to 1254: 3.2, 3.75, 3.35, 3.49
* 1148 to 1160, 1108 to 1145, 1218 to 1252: 0.6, 3.21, 3.29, 3.23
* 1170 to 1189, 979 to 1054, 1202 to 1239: 1.5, 3.53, 3.61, 3.6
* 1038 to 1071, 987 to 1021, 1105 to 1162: -2.6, 3.43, 3.13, 3.31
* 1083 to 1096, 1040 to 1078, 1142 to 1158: 8.6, 3.24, 3.09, 3.19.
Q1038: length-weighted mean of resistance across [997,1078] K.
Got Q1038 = 3.47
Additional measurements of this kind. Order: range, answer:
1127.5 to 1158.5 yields 3.15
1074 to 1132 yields 2.21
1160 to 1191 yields 3.32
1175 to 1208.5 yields 3.45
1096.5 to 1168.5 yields 2.99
